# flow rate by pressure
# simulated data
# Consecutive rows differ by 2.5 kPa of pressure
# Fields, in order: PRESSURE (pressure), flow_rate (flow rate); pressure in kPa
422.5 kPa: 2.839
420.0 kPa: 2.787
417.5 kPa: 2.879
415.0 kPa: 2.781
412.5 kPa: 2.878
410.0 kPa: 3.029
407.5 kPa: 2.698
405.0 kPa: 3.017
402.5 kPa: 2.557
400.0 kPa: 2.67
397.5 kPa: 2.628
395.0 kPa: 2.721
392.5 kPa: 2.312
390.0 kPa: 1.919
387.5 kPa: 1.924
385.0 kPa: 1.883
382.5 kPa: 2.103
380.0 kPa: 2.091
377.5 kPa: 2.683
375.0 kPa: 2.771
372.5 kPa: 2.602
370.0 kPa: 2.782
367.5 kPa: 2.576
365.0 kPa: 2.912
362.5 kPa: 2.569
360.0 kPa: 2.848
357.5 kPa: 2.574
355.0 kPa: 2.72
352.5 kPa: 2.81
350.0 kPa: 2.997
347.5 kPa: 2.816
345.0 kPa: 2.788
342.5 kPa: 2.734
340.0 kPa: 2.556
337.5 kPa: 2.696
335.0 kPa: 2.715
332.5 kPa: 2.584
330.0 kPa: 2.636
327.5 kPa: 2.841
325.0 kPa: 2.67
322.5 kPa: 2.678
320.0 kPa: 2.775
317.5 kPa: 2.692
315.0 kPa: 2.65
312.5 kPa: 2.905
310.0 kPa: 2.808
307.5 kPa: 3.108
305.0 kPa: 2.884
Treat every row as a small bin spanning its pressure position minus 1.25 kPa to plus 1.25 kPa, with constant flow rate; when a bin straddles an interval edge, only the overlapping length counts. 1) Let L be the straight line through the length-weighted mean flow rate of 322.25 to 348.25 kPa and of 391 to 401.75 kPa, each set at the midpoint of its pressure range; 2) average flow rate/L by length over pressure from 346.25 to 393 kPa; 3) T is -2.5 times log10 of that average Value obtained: 0.04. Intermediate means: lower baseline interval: 2.7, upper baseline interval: 2.57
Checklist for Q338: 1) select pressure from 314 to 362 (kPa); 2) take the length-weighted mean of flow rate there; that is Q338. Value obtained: 2.72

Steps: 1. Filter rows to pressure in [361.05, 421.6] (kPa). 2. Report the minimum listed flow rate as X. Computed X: 1.883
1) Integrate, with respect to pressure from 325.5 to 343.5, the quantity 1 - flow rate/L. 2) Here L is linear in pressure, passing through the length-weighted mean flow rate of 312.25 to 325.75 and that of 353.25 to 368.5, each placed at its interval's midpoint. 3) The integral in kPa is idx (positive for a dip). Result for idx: 0.2 kPa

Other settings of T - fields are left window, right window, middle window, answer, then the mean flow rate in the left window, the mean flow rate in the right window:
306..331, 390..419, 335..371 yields 0.00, 2.78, 2.71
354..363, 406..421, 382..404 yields 0.20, 2.69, 2.85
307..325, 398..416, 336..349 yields 0.02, 2.78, 2.8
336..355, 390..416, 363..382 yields 0.05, 2.77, 2.69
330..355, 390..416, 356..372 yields 0.01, 2.74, 2.69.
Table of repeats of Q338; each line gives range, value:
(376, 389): 2.14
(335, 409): 2.59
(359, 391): 2.44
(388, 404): 2.45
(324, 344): 2.68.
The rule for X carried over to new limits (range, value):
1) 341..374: 2.569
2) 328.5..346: 2.556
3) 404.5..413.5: 2.698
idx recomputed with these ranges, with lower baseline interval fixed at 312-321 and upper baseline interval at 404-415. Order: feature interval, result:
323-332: 0.2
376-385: 1.9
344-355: -0.2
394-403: 0.7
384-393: 2.7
